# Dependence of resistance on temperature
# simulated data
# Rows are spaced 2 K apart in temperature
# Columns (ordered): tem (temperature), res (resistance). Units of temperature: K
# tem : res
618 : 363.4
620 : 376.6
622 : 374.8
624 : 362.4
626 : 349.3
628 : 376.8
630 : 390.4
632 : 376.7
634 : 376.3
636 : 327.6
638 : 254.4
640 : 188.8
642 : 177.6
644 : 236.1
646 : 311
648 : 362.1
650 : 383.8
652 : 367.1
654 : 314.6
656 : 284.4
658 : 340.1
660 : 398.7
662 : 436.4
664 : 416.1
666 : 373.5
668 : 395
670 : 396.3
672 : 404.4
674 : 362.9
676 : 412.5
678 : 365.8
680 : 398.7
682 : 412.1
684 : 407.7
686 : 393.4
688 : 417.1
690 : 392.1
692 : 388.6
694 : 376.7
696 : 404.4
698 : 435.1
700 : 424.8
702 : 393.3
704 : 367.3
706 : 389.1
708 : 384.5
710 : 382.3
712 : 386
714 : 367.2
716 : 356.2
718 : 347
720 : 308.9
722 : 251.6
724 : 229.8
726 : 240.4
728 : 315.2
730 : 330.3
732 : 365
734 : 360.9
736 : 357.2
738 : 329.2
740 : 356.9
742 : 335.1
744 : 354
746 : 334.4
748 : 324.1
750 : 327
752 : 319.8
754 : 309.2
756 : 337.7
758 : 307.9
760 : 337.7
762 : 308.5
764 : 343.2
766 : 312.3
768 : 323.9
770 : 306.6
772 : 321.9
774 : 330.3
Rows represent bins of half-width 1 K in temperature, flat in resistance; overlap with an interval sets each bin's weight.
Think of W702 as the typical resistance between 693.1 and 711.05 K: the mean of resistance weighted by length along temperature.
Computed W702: 395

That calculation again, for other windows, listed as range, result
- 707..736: 331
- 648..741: 368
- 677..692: 397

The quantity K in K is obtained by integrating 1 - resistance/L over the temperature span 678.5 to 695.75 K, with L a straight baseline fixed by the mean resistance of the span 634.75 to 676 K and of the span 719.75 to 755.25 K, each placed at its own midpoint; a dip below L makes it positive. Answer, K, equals -3.5 K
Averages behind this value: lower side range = 339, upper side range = 320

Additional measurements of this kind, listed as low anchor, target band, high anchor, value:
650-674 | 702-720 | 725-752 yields -1.1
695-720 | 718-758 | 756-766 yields 3.2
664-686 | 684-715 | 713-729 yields -4.4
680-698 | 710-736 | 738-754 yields 2.6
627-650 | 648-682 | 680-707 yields -2.4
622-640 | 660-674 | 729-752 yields -2.3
